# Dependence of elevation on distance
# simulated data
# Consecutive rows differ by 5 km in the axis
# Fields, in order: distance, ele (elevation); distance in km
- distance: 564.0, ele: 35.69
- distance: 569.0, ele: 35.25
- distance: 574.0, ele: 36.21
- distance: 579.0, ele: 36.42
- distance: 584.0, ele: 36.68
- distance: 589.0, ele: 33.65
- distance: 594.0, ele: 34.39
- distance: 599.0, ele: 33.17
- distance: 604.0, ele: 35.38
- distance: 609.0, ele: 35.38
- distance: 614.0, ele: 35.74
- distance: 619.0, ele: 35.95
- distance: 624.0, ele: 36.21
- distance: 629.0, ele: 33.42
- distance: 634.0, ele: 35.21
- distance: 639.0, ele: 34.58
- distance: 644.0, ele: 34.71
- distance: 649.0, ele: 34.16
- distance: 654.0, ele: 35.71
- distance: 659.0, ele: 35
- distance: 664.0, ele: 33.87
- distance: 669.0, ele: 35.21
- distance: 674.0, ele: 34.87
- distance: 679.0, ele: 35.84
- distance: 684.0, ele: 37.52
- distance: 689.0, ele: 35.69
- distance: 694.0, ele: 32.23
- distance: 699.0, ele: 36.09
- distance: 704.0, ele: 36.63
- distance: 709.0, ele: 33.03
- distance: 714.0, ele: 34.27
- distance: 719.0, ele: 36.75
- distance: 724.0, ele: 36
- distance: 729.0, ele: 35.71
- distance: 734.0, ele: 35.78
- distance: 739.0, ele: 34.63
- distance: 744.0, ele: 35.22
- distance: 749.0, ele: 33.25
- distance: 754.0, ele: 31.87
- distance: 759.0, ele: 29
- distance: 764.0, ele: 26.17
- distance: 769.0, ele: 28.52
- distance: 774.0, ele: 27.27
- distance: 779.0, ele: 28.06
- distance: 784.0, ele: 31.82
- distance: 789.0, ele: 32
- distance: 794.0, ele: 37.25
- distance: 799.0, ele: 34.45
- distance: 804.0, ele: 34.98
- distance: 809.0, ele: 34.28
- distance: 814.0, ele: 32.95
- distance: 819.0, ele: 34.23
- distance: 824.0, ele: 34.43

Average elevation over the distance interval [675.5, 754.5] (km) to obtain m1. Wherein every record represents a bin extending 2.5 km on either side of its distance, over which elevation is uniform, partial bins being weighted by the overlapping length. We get 35.1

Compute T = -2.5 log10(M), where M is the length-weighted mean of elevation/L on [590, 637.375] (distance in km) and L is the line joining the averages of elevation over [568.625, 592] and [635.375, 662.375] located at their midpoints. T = 0.01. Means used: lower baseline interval 35.7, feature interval 34.9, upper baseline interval 34.8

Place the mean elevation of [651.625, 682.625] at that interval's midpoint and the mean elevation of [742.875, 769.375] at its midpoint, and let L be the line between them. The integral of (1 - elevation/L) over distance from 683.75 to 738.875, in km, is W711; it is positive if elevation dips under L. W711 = -4.1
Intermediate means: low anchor 35.2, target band 35.3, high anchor 30.6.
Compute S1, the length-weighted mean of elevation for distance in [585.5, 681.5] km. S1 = 34.9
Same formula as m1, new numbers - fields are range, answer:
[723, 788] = 31.7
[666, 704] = 35.4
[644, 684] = 35.1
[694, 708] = 35.3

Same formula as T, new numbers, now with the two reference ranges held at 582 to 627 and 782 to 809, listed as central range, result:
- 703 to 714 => 0.00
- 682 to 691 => -0.06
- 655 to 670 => 0.00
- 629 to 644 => 0.01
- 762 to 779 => 0.24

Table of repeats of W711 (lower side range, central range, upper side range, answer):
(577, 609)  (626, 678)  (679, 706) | 0.9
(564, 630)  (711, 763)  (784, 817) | 0.7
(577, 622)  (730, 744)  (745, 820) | -1.1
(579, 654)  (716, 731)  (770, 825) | -1.1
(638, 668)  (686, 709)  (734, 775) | -1.3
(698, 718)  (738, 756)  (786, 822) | 0.5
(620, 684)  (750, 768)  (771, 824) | 2.2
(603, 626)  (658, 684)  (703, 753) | 0.1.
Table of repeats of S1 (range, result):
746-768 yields 30.1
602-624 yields 35.7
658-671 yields 34.6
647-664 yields 34.8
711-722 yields 35.4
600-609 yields 35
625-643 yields 34.6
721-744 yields 35.5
